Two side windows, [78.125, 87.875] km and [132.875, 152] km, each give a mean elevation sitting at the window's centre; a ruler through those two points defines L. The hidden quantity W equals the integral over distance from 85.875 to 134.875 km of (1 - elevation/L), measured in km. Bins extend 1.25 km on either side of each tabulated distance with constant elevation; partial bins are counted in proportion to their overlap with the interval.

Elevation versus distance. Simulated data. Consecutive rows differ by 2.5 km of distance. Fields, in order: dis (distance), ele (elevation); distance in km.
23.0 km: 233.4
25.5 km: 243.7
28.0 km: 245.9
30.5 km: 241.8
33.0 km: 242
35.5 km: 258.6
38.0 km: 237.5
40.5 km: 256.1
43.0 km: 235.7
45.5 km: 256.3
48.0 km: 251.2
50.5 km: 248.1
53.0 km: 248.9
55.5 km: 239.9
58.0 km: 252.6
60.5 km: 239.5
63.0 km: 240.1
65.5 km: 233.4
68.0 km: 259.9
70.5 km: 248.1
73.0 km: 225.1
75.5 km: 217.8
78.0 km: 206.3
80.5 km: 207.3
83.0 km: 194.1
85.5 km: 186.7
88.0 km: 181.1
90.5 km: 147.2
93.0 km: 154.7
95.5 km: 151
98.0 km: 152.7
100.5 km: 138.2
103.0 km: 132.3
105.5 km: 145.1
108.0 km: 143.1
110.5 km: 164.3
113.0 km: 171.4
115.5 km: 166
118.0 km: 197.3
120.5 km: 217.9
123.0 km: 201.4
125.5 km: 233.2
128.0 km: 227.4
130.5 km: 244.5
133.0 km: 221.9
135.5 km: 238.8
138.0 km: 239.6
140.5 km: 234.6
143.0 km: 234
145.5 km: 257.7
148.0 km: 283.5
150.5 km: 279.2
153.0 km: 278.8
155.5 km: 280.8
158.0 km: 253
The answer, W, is 9.43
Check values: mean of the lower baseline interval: 195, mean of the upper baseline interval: 251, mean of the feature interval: 179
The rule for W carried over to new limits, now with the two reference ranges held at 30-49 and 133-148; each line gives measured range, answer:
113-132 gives 2.6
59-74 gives 0.3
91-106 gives 6.1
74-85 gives 1.8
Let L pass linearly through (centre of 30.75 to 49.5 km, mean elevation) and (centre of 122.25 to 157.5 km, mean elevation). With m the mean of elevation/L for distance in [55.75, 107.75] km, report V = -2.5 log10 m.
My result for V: 0.257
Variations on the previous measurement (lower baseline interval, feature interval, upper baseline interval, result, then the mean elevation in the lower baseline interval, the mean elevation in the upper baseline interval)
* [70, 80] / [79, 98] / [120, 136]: 0.27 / 221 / 226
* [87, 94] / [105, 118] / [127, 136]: 0.21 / 161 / 233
